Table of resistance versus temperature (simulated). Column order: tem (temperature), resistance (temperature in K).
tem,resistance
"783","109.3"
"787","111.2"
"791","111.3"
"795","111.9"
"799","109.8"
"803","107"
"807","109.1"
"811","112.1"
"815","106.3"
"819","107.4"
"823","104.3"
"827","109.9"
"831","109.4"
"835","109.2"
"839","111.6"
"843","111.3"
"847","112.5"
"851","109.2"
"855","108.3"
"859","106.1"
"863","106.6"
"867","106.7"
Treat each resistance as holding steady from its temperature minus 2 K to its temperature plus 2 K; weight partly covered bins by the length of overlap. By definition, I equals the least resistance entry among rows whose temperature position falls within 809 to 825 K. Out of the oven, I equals 104.3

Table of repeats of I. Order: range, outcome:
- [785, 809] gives 107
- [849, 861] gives 106.1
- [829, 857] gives 108.3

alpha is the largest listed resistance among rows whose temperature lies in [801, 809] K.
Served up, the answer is 109.1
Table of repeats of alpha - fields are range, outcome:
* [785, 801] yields 111.9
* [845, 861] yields 112.5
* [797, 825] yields 112.1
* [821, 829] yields 109.9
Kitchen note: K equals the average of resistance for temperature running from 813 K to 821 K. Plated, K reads 107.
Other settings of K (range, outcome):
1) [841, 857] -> 110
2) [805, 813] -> 111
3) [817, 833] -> 108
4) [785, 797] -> 111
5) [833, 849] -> 111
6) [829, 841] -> 110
